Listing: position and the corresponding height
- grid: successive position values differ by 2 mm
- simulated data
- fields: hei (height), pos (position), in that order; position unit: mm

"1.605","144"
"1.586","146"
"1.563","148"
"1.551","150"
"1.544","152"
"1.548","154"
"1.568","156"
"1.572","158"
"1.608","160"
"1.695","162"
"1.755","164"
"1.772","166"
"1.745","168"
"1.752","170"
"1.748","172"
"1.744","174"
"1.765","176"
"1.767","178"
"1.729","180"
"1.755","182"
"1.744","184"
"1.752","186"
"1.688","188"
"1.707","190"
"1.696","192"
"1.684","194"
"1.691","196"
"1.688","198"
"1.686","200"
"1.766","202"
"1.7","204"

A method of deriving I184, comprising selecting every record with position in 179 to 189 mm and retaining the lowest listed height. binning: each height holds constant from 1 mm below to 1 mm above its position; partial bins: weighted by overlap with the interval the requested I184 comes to 1.688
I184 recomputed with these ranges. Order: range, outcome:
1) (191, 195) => 1.684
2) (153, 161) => 1.548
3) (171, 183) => 1.729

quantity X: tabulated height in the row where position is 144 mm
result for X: 1.605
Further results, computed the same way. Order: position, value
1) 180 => 1.729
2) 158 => 1.572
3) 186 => 1.752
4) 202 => 1.766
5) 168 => 1.745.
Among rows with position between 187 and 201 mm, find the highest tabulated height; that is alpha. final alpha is 1.707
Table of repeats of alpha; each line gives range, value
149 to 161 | 1.608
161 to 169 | 1.772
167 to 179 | 1.767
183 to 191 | 1.752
